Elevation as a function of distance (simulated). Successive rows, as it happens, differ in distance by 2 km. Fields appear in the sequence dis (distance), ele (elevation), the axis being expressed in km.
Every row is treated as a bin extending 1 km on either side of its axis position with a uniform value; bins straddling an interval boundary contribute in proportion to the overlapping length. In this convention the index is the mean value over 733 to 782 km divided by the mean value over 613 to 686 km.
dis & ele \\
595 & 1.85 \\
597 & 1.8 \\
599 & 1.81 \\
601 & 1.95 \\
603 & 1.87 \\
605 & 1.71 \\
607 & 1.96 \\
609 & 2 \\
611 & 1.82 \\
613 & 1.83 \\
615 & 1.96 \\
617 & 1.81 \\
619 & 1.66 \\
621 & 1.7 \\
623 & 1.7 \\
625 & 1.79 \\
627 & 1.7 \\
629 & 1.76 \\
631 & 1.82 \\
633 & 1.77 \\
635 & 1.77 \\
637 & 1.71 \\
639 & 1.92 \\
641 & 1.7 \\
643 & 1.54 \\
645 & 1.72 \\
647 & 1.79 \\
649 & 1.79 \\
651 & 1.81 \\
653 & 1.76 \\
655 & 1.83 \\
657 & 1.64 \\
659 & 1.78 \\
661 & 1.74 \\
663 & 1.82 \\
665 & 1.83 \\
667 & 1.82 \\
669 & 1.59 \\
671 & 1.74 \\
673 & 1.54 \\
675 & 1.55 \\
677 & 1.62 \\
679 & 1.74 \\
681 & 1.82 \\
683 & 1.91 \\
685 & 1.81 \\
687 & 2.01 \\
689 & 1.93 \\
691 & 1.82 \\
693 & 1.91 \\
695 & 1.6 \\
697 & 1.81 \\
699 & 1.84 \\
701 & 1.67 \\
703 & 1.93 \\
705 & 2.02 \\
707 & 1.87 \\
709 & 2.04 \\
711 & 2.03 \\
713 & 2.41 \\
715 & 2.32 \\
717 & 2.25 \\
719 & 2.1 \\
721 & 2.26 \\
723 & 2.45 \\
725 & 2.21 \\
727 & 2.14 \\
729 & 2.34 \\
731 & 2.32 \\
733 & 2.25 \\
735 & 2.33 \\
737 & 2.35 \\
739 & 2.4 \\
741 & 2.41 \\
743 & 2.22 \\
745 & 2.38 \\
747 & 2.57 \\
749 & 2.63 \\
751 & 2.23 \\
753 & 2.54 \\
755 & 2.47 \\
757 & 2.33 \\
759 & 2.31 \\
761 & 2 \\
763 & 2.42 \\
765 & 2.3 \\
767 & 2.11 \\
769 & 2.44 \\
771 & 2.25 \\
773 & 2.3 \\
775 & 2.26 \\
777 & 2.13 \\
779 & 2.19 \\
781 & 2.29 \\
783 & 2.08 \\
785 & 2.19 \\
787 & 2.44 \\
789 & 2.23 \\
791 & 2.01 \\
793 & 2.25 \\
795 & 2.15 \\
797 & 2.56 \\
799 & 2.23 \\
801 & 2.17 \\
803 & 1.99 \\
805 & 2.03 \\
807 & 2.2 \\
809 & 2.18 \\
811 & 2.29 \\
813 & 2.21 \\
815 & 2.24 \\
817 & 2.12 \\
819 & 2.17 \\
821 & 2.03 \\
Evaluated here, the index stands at 1.33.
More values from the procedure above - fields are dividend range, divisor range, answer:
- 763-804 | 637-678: 1.29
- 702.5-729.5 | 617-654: 1.24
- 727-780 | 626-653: 1.32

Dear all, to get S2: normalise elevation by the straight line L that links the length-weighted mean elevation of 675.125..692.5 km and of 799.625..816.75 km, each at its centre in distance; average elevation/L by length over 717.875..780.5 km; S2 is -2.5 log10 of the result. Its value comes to -0.16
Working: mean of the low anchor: 1.82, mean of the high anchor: 2.16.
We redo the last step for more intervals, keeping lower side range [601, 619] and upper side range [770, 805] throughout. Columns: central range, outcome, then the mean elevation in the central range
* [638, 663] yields 0.11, 1.75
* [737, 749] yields -0.14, 2.41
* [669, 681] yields 0.20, 1.65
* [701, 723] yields -0.03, 2.12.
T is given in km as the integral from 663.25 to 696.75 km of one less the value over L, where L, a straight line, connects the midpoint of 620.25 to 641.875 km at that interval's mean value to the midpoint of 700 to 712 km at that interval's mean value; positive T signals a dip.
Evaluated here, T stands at 1.8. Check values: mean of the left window 1.76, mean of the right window 1.93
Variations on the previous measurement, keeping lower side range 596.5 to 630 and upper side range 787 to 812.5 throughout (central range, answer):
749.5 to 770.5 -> -2.0 km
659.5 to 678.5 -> 2.3 km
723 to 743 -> -2.4 km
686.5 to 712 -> 1.4 km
